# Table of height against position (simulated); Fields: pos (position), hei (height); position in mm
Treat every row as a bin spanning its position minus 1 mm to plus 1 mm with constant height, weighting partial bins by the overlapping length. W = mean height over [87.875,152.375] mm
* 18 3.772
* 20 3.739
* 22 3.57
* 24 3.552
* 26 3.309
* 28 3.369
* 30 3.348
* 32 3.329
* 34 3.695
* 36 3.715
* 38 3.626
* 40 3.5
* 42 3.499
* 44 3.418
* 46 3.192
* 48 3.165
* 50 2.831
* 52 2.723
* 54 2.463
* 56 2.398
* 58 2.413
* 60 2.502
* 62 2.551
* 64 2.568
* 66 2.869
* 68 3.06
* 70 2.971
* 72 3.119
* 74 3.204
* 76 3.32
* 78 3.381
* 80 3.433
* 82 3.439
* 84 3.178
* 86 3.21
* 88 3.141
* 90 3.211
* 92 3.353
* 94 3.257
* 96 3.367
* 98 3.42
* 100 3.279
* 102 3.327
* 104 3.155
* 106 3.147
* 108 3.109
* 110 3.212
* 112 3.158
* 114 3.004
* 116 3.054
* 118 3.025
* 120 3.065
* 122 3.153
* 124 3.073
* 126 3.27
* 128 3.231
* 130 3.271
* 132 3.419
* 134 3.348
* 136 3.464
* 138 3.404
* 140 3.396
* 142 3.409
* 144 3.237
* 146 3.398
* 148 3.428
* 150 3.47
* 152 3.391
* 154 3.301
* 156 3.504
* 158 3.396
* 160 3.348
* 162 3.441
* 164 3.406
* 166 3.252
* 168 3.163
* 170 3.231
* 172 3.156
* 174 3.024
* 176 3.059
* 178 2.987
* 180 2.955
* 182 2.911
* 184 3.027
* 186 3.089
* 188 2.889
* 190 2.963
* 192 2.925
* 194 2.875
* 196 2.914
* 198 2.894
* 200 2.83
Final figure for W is 3.26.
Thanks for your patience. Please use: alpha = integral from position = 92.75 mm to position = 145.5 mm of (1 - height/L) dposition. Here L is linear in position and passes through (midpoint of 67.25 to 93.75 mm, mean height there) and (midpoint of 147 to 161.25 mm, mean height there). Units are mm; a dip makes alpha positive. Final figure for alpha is 1.3 mm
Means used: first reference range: 3.23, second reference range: 3.41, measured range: 3.24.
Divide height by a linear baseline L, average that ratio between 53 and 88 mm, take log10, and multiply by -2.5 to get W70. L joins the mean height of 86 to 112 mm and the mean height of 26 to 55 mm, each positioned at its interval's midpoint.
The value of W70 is 0.11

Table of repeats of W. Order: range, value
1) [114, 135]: 3.18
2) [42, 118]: 3.08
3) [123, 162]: 3.36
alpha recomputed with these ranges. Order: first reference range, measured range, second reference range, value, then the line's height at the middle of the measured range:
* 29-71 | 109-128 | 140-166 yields 0.9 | 3.27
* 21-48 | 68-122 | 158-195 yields 1.6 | 3.31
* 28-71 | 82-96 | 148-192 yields -0.7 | 3.09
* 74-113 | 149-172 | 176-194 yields -2.2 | 3.05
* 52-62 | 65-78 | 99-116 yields -2.1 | 2.68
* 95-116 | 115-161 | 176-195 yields -2.9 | 3.11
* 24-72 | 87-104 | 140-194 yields -0.9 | 3.13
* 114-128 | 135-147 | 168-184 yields -1.2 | 3.09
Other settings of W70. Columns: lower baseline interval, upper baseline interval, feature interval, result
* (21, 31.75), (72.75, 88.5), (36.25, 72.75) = 0.14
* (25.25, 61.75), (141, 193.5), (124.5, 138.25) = -0.05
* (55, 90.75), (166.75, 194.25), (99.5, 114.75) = -0.06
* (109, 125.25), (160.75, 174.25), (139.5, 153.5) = -0.07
